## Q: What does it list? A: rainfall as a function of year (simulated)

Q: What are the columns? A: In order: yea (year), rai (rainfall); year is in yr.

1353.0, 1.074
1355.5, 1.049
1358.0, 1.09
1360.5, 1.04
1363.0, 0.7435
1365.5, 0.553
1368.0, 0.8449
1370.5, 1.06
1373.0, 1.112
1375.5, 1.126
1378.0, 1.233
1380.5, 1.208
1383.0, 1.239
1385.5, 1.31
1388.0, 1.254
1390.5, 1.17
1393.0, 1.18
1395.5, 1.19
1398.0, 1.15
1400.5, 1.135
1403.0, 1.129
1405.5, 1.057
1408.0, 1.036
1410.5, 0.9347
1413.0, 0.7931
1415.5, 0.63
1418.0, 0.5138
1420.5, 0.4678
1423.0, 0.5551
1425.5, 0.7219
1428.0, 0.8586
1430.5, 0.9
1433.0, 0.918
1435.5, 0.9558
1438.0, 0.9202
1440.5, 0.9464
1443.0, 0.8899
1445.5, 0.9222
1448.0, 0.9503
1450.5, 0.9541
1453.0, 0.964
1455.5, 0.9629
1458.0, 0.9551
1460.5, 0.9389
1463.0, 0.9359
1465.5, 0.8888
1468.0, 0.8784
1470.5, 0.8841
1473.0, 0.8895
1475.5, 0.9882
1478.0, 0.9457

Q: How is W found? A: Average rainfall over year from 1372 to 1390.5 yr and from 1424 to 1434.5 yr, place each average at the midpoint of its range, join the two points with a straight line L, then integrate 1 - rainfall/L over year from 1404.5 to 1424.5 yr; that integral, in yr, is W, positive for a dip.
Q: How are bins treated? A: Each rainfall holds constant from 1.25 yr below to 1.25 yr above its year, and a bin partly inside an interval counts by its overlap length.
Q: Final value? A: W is 4.6 yr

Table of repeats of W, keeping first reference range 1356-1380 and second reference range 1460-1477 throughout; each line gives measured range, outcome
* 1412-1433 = 5.6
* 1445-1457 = -0.3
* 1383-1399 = -4.0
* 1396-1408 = -1.9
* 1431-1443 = 0.1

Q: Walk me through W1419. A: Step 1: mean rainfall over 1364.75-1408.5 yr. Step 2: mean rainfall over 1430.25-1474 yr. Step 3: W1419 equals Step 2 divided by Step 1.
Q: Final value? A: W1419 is 0.8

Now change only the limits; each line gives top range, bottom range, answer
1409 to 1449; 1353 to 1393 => 0.75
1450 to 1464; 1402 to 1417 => 1.04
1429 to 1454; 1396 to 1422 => 1.05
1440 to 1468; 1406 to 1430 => 1.26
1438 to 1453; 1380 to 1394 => 0.76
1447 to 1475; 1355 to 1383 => 0.92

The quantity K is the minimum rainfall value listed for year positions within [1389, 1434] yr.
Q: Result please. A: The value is 0.4678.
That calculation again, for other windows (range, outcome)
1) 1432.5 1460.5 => 0.8899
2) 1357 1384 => 0.553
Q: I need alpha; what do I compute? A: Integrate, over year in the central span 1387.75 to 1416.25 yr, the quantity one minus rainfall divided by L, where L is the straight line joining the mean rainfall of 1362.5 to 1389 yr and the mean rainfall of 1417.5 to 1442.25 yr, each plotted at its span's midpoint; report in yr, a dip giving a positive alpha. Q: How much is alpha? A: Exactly -3.6 yr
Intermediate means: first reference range 1.07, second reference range 0.786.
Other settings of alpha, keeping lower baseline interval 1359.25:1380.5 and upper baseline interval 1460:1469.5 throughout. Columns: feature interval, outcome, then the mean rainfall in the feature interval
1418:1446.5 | 3.7 yr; 0.809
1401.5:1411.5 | -1.0 yr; 1.04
